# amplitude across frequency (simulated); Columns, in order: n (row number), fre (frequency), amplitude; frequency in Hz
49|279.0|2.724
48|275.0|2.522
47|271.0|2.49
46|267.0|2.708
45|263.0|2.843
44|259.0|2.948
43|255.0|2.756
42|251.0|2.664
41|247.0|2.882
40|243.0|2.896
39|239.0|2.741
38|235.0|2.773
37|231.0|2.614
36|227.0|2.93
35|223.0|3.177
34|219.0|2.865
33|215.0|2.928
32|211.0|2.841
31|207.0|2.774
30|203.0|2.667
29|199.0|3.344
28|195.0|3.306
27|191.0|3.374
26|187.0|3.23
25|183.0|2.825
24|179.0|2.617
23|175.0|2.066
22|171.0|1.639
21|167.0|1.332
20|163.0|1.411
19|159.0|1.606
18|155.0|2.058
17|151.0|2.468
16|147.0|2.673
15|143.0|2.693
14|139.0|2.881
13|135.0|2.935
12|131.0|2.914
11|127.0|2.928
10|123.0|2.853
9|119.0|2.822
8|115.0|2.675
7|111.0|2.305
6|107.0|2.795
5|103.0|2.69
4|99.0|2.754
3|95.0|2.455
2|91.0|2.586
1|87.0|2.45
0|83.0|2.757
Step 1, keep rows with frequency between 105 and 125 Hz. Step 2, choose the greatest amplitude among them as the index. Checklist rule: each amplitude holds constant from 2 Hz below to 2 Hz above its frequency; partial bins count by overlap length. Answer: 2.853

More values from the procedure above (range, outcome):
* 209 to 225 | 3.177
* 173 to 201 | 3.374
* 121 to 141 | 2.935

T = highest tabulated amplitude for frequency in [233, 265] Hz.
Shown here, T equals 2.948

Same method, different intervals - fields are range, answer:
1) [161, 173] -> 1.639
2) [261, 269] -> 2.843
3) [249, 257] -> 2.756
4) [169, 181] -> 2.617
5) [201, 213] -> 2.841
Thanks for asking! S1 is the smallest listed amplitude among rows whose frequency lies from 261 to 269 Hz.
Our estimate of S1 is 2.708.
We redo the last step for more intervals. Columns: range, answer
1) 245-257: 2.664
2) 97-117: 2.305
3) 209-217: 2.841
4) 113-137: 2.675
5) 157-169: 1.332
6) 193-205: 2.667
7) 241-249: 2.882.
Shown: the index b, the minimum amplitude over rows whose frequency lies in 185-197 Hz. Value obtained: 3.23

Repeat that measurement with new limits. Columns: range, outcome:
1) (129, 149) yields 2.673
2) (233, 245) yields 2.741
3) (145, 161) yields 1.606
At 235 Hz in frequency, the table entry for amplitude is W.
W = 2.773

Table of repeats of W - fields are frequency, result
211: 2.841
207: 2.774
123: 2.853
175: 2.066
